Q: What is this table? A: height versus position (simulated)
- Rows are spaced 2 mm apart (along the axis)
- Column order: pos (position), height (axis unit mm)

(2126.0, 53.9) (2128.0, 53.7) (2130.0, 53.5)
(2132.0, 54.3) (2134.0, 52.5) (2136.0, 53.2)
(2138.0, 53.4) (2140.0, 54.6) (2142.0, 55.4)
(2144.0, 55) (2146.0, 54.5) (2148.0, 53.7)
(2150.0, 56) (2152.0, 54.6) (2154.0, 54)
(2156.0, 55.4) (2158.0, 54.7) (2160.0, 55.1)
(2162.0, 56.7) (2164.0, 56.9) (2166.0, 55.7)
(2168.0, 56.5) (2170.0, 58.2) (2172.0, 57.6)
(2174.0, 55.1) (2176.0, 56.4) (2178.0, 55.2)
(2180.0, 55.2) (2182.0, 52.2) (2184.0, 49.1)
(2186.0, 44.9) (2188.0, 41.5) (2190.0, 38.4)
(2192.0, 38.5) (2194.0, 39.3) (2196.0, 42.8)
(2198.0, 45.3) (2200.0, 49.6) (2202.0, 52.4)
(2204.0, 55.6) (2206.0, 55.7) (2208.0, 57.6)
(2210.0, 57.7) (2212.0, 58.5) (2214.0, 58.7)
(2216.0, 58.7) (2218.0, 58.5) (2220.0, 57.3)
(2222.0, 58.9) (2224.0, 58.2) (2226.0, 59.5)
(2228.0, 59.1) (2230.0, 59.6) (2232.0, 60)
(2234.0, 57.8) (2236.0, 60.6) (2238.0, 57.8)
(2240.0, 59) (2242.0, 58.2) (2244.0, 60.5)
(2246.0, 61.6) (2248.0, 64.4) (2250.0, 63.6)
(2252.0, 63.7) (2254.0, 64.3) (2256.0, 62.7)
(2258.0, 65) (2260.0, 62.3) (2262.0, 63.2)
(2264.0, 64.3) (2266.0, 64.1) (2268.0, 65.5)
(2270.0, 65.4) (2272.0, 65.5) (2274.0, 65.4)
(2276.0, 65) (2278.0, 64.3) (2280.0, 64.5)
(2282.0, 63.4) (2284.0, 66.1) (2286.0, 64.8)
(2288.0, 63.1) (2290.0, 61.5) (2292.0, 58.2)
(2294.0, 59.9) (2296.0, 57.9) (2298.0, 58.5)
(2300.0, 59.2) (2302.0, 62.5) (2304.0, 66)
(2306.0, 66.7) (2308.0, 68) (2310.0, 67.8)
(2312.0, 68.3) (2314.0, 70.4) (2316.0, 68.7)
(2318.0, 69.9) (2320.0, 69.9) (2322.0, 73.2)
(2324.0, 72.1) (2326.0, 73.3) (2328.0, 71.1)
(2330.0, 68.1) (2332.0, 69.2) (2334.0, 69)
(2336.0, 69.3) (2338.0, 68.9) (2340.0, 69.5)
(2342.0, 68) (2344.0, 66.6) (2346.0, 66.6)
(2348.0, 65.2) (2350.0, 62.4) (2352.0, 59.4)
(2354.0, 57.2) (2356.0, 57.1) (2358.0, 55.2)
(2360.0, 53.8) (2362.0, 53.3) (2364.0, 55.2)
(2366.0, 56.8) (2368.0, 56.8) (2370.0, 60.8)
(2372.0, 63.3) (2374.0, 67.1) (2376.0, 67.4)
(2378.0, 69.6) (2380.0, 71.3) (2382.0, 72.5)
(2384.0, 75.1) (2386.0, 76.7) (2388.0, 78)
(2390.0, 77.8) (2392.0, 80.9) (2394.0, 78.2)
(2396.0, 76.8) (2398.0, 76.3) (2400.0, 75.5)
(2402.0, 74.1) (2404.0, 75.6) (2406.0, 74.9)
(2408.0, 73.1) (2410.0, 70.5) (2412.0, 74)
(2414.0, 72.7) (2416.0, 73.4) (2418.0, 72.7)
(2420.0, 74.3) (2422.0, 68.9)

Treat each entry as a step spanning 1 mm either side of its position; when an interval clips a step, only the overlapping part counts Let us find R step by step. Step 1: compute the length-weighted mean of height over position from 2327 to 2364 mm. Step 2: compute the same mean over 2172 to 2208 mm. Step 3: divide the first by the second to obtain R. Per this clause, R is 1.29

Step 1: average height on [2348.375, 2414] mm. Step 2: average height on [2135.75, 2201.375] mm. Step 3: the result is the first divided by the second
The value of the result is 1.31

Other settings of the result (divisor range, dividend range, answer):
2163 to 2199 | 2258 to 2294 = 1.28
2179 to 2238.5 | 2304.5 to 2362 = 1.25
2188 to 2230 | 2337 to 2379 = 1.17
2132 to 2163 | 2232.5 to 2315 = 1.16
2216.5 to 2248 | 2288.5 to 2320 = 1.09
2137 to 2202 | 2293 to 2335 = 1.29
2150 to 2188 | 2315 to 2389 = 1.22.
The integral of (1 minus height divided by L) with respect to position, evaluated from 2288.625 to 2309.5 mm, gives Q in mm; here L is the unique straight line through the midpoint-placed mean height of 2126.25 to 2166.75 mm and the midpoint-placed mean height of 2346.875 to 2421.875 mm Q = 0.5 mm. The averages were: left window 54.6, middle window 62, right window 68.5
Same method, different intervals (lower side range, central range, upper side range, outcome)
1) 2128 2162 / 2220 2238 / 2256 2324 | 0.43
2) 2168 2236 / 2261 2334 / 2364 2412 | -3.49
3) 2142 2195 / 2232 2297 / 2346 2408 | -3.53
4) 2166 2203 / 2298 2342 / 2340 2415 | -4.13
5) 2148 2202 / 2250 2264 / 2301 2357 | -0.87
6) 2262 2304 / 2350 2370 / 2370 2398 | 3.97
